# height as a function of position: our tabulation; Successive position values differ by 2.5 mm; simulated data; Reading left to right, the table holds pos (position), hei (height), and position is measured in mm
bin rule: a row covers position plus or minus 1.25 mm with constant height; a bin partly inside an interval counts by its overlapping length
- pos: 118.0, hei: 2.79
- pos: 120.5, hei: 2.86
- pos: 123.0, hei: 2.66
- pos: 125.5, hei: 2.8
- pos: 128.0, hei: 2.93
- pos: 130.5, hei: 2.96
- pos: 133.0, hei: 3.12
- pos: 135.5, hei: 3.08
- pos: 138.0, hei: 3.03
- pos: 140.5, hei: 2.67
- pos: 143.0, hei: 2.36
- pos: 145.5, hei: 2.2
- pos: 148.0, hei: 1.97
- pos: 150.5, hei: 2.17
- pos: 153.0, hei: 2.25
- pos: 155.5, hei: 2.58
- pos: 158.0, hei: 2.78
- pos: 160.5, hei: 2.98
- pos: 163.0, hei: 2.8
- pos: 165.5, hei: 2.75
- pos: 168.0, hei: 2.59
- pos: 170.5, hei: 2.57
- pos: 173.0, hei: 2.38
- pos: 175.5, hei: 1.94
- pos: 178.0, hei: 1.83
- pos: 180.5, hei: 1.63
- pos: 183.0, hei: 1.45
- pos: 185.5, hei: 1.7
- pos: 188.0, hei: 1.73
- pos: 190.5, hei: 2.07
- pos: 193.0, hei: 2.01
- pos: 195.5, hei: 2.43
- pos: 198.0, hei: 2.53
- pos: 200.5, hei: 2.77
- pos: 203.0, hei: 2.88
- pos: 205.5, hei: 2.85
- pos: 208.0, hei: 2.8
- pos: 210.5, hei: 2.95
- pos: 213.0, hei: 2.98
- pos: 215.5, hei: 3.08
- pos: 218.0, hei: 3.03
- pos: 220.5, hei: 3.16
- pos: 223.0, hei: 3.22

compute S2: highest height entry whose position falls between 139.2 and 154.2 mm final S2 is 2.67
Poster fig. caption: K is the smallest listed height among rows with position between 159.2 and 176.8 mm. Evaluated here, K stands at 1.94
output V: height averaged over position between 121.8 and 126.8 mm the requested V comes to 2.73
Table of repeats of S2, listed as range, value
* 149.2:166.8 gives 2.98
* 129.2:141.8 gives 3.12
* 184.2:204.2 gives 2.88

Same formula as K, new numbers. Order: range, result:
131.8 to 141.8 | 2.67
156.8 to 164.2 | 2.78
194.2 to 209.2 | 2.43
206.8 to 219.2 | 2.8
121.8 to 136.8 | 2.66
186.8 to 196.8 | 1.73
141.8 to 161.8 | 1.97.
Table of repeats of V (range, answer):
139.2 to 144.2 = 2.52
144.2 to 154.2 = 2.15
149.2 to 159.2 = 2.44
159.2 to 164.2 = 2.89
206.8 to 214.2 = 2.91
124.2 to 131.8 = 2.9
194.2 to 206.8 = 2.69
